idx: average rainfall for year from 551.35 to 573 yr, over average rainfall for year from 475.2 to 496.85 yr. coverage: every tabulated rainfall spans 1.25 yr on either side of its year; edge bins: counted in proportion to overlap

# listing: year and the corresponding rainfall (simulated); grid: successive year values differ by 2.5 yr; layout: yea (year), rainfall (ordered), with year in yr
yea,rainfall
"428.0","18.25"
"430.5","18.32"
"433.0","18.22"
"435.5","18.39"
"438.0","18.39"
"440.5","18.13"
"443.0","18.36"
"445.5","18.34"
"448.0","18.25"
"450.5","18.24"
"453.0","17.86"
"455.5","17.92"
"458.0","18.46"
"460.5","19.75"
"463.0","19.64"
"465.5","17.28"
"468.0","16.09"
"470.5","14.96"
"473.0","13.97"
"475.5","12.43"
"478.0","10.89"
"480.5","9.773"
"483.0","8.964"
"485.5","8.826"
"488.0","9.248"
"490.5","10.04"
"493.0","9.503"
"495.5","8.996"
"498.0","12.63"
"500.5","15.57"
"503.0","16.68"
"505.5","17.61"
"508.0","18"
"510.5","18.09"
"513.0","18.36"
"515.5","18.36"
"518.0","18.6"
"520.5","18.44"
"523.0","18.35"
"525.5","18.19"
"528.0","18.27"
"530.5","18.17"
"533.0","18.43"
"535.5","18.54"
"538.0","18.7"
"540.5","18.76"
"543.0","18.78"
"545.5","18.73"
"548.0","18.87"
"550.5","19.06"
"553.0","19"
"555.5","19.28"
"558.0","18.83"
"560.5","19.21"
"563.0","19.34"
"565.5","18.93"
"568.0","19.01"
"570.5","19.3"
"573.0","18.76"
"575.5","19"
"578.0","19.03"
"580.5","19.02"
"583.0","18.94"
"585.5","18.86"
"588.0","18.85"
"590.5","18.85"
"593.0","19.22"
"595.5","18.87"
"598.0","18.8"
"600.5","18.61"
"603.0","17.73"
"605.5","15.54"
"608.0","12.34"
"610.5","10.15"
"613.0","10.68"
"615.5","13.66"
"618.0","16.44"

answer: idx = 1.96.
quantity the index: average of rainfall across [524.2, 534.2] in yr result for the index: 18.3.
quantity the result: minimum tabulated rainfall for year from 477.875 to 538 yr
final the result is 8.826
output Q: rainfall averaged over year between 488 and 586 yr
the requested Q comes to 17.6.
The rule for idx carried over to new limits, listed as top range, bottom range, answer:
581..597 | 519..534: 1.03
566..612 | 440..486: 1.13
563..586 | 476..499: 1.91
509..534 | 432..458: 1.01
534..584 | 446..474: 1.08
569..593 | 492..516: 1.24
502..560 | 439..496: 1.26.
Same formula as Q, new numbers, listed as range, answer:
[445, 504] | 14.3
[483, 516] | 13.7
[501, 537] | 18.1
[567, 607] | 18.6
